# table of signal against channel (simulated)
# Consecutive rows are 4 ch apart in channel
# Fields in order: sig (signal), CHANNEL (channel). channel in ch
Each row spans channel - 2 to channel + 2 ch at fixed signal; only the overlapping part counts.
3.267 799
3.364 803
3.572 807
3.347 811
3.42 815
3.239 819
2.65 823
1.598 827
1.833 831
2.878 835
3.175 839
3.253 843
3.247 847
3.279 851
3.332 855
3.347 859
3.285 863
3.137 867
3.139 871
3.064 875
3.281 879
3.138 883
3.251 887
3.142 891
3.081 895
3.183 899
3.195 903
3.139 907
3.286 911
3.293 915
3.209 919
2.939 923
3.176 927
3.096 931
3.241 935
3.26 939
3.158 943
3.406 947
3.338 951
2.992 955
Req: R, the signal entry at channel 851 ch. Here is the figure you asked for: 3.279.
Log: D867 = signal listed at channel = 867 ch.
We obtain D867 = 3.137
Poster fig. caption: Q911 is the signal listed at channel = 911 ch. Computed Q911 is 3.286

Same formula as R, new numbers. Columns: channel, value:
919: 3.209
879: 3.281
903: 3.195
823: 2.65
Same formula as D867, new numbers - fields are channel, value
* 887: 3.251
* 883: 3.138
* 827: 1.598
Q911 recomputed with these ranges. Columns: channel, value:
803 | 3.364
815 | 3.42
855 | 3.332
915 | 3.293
